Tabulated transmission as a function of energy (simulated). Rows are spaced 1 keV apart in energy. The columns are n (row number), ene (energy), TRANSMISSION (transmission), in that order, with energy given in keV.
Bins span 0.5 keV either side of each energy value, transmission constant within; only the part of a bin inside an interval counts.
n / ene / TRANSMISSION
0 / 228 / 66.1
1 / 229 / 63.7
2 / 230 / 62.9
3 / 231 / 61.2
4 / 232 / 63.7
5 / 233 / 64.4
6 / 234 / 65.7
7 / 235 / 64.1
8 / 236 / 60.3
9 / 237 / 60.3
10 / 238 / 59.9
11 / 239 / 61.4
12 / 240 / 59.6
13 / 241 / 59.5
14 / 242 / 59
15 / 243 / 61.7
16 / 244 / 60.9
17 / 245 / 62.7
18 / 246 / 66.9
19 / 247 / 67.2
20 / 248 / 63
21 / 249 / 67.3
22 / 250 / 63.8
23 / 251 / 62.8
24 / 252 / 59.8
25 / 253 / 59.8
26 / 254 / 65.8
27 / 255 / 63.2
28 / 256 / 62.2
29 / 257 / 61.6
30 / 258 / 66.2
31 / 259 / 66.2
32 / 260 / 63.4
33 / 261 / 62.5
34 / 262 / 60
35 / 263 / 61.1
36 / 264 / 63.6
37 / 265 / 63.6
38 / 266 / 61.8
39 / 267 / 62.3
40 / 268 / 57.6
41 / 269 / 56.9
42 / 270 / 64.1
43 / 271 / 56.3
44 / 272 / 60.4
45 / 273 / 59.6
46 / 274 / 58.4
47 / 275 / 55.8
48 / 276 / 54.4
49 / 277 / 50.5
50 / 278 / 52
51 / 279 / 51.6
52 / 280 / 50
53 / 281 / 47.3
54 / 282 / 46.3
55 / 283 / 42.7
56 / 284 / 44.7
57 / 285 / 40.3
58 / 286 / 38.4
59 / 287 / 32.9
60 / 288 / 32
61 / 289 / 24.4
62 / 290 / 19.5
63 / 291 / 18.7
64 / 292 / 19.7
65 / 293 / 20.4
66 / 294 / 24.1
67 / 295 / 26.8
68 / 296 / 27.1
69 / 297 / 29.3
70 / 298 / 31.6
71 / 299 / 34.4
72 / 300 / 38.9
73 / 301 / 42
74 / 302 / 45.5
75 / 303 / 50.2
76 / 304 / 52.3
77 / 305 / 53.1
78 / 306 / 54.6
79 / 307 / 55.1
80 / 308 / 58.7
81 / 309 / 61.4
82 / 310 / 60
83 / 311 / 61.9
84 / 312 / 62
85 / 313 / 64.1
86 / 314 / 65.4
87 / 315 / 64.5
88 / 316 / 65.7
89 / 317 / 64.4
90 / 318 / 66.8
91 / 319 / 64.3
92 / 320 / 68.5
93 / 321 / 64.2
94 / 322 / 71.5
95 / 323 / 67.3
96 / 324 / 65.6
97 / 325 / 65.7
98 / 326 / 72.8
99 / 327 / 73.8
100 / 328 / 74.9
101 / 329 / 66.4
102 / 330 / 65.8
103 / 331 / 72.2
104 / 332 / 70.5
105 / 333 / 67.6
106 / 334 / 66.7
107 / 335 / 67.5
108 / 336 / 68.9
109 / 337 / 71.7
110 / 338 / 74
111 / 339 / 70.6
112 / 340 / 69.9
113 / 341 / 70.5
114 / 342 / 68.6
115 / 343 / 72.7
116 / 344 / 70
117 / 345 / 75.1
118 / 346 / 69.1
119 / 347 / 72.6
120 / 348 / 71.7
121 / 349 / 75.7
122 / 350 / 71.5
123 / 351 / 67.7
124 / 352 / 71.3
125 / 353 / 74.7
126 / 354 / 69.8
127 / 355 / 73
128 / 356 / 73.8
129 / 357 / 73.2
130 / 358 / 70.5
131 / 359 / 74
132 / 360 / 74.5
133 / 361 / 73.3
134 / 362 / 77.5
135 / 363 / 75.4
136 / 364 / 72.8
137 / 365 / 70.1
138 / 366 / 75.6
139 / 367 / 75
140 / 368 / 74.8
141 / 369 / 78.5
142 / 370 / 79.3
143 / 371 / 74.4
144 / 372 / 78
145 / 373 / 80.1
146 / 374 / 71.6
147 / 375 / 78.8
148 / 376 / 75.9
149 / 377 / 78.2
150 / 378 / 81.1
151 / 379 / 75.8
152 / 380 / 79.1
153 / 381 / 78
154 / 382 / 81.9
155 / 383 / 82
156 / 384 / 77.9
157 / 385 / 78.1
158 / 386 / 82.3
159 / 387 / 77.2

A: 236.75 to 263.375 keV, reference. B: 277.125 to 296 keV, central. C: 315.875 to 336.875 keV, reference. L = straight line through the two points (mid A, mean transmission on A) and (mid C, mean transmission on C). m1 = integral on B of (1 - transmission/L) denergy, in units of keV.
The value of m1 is 8.68 keV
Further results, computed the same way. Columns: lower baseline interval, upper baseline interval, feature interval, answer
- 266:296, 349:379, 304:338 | -3.9 keV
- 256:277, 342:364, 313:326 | 0.3 keV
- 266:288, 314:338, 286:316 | 8.8 keV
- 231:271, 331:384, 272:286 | 3.2 keV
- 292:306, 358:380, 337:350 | -2.1 keV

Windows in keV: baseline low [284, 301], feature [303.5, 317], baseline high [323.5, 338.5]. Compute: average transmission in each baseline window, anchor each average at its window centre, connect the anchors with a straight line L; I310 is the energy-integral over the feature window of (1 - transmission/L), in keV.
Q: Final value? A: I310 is -3.41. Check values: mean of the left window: 29.5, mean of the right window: 69.6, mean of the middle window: 60.1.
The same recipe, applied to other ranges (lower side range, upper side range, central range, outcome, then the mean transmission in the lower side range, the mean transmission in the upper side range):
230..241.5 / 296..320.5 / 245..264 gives -1.13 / 61.9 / 54.2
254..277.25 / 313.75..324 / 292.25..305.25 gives 5.73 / 60.7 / 66.2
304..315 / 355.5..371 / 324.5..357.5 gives -1.28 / 59.5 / 74.5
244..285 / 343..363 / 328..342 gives 0.06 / 58.9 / 72.7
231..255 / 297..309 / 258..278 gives -1.37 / 62.6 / 46.8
